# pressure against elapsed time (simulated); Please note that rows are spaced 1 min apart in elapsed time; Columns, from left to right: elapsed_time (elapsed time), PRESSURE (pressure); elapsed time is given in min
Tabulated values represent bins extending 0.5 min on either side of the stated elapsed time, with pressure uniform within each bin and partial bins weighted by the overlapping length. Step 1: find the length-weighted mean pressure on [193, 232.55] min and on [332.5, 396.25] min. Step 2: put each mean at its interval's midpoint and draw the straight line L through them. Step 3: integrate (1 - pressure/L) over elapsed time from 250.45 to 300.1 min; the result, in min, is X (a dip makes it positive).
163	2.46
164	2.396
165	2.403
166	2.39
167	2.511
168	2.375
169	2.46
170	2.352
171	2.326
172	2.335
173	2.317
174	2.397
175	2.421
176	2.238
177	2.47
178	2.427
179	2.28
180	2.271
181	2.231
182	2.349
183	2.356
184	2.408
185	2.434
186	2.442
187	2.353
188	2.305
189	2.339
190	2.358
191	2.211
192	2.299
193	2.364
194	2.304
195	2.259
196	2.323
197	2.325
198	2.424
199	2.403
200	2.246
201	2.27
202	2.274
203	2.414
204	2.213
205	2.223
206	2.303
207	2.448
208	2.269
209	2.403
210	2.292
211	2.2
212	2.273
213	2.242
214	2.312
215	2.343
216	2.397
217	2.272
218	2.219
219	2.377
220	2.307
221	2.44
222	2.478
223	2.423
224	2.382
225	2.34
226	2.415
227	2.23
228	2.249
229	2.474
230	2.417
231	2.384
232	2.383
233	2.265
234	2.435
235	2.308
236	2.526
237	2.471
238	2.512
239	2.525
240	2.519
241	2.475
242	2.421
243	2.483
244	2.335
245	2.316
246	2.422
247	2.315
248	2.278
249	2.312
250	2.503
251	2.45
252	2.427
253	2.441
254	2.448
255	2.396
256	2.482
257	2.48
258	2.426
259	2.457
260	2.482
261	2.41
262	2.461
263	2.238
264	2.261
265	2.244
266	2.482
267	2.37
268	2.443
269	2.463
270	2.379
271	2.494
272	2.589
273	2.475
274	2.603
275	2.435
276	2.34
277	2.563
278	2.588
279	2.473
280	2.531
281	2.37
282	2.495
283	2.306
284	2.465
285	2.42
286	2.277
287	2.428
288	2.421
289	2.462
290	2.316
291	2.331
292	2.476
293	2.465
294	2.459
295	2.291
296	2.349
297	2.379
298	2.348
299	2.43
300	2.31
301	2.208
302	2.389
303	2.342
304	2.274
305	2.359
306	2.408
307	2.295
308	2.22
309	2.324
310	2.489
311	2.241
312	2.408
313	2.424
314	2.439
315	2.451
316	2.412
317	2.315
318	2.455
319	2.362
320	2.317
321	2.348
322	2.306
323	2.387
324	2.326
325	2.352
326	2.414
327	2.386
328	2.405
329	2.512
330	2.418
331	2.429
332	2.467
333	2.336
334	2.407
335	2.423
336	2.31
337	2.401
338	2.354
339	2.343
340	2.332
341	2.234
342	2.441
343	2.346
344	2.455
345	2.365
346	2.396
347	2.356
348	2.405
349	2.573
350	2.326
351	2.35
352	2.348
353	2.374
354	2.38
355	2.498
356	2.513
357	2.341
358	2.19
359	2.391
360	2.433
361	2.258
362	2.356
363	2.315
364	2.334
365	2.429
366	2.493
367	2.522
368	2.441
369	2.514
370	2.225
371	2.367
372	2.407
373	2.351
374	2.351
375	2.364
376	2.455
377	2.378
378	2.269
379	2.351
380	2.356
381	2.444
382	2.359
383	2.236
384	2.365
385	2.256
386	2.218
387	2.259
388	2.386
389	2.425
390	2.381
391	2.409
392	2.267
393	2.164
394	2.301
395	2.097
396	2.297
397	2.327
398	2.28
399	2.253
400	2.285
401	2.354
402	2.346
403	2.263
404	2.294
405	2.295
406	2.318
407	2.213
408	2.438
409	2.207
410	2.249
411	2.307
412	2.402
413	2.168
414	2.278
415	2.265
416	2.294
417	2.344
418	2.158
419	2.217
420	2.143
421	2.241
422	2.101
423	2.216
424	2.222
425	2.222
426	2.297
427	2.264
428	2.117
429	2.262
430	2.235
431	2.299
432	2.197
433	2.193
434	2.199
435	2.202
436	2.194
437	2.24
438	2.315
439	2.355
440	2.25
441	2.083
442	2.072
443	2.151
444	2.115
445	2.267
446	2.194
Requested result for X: -1.7 min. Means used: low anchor 2.33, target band 2.42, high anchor 2.36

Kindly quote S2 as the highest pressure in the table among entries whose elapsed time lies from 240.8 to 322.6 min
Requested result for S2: 2.603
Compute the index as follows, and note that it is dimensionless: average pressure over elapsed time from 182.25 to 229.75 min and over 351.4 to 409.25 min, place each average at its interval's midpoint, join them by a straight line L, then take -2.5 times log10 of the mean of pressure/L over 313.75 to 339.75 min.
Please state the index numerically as -0.02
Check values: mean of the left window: 2.33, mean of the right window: 2.34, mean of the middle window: 2.39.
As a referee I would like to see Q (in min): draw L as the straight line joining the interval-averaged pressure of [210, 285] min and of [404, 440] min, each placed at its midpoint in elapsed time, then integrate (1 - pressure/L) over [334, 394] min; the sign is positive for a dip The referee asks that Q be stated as -1.7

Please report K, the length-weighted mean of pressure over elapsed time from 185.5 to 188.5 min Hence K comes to 2.37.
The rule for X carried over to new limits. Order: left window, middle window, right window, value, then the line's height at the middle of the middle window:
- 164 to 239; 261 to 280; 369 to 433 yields -0.91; 2.33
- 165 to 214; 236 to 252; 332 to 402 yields -0.57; 2.34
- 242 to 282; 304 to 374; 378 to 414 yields -0.75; 2.36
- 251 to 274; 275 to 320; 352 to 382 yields 0.46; 2.41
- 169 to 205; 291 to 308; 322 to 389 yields 0.04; 2.36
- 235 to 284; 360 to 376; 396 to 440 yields -0.50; 2.31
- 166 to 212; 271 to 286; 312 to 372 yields -0.65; 2.37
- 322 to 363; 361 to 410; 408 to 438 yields -0.59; 2.3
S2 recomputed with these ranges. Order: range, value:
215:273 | 2.589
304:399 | 2.573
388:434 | 2.438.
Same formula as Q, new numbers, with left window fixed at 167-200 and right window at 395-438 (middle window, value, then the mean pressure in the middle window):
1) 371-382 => -0.49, 2.37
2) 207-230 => -0.03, 2.34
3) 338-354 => -0.65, 2.38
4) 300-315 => -0.32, 2.35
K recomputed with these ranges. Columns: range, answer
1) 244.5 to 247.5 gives 2.35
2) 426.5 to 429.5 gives 2.21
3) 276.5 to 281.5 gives 2.5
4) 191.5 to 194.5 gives 2.32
